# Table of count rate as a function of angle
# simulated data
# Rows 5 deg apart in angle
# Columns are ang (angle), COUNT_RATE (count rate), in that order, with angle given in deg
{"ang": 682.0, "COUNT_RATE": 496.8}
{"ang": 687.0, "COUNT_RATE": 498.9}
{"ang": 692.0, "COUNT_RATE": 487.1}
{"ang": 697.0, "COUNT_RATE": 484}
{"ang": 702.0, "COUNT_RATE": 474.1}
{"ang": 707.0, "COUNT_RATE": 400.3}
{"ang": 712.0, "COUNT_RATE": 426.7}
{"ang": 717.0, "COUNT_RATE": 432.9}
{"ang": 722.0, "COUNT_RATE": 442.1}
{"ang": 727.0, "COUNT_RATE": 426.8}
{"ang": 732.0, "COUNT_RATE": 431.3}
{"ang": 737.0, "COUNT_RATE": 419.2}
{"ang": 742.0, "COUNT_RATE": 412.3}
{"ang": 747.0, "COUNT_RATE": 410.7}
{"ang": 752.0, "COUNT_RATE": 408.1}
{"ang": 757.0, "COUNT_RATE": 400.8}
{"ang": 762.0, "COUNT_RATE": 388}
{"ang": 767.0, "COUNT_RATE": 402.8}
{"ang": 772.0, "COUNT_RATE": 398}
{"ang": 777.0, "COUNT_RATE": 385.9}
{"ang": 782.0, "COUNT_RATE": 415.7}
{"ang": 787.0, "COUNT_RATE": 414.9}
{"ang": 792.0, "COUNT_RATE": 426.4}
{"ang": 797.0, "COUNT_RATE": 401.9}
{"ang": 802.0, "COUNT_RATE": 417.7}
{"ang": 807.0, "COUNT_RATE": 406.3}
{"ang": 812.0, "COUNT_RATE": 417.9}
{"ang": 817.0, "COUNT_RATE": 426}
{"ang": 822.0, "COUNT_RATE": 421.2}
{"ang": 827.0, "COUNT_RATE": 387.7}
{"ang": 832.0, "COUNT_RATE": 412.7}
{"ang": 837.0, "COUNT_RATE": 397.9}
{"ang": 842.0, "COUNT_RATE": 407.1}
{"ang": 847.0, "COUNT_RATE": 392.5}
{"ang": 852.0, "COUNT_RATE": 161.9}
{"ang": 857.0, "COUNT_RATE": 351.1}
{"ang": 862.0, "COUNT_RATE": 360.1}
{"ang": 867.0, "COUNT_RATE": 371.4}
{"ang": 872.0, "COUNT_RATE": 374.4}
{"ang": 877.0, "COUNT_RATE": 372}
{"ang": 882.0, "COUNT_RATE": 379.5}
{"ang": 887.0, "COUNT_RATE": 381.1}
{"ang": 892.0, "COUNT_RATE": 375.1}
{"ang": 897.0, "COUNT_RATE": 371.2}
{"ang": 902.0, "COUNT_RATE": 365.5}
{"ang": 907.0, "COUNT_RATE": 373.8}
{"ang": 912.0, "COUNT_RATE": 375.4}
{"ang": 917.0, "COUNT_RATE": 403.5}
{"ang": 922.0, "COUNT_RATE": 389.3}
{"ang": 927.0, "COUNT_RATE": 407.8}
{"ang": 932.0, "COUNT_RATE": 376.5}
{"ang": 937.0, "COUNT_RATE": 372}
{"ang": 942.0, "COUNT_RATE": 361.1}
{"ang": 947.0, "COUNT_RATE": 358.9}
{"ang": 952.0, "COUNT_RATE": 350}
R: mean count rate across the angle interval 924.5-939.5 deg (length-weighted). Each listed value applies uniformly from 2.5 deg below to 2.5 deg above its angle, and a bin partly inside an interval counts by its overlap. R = 385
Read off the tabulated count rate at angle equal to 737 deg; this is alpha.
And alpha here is 419.2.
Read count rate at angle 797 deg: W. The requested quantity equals 401.9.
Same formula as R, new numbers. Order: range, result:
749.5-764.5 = 399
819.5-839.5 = 405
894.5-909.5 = 370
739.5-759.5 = 408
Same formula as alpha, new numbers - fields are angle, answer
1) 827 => 387.7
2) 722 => 442.1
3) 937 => 372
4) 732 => 431.3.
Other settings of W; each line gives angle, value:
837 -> 397.9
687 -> 498.9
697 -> 484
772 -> 398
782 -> 415.7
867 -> 371.4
